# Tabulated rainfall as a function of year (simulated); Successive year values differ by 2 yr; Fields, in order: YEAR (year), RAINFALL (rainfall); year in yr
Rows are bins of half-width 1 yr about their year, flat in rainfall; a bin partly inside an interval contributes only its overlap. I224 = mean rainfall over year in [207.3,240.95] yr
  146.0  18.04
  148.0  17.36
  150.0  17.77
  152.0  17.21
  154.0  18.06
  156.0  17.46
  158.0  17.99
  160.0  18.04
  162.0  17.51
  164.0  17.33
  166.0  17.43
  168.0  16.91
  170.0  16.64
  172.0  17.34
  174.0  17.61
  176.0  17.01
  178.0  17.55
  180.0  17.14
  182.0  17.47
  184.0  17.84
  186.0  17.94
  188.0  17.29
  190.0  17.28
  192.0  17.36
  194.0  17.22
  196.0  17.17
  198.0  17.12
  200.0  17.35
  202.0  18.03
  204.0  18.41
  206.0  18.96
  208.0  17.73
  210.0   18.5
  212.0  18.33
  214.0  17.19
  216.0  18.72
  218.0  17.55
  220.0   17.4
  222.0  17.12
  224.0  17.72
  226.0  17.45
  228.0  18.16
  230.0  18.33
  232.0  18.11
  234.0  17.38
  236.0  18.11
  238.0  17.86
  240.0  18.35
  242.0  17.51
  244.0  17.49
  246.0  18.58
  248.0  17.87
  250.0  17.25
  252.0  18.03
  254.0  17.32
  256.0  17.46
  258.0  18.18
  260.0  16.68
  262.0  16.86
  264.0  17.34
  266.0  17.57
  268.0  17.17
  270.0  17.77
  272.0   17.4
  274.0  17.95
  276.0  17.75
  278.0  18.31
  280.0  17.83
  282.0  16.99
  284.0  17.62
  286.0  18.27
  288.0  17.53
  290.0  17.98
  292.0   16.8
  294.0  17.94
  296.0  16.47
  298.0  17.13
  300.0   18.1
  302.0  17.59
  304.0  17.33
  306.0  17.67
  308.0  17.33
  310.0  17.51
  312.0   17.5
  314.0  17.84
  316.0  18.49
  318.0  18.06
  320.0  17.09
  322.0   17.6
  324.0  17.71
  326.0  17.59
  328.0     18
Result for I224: 17.9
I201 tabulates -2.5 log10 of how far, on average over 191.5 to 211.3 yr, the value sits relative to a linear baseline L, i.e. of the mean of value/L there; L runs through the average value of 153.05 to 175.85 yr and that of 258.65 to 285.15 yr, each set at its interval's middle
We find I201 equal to -0.02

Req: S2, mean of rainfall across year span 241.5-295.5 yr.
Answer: 17.6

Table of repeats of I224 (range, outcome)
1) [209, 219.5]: 18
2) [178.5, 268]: 17.7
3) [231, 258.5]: 17.8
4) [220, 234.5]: 17.7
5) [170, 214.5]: 17.6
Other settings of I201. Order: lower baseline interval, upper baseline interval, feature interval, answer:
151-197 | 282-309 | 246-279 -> -0.007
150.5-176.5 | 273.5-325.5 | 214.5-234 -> -0.017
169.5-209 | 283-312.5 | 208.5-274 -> -0.012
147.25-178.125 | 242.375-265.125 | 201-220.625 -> -0.036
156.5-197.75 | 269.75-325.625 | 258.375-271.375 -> 0.018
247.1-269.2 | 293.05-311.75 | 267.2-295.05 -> -0.014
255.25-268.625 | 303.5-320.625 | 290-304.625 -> 0.012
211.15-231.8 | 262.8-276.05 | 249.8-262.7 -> 0.012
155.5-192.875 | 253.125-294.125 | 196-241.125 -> -0.025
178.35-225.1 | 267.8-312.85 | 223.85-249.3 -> -0.017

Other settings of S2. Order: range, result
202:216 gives 18.2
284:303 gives 17.5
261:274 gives 17.4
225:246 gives 17.9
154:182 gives 17.4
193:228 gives 17.8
